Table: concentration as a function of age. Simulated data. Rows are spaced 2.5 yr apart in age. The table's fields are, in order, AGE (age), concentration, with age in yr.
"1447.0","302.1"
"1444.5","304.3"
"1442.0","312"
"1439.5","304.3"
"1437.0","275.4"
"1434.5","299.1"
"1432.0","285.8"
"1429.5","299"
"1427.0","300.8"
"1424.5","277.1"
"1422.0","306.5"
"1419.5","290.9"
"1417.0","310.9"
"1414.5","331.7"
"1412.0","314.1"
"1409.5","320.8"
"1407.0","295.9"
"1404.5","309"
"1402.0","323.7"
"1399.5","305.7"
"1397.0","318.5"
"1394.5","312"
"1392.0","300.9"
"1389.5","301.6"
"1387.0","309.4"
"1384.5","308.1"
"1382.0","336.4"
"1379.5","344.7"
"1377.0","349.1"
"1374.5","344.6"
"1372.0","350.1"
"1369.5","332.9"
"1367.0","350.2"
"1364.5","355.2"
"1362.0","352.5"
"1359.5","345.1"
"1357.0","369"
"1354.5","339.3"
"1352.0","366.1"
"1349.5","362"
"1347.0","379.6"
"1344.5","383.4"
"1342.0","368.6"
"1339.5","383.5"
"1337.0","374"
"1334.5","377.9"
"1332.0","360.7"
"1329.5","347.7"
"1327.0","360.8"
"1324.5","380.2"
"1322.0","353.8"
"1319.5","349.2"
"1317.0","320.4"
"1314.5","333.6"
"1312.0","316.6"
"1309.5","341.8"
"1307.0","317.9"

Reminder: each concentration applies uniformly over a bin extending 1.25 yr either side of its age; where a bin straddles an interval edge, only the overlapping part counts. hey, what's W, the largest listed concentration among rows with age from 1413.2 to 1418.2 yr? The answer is 331.7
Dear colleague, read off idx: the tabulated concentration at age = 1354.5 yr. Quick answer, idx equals 339.3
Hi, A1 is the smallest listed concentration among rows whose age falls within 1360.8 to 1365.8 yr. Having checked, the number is 352.5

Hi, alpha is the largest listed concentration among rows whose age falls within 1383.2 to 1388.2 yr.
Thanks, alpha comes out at 309.4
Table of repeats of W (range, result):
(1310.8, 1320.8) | 349.2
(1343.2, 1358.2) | 383.4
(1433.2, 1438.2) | 299.1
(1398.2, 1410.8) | 323.7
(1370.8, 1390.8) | 350.1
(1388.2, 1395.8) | 312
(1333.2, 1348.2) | 383.5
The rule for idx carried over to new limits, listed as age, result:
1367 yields 350.2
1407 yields 295.9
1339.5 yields 383.5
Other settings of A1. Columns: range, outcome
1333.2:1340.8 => 374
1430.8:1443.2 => 275.4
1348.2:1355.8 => 339.3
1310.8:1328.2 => 316.6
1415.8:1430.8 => 277.1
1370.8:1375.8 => 344.6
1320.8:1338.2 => 347.7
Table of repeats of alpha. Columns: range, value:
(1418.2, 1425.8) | 306.5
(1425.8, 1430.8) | 300.8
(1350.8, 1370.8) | 369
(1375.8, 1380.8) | 349.1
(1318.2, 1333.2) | 380.2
